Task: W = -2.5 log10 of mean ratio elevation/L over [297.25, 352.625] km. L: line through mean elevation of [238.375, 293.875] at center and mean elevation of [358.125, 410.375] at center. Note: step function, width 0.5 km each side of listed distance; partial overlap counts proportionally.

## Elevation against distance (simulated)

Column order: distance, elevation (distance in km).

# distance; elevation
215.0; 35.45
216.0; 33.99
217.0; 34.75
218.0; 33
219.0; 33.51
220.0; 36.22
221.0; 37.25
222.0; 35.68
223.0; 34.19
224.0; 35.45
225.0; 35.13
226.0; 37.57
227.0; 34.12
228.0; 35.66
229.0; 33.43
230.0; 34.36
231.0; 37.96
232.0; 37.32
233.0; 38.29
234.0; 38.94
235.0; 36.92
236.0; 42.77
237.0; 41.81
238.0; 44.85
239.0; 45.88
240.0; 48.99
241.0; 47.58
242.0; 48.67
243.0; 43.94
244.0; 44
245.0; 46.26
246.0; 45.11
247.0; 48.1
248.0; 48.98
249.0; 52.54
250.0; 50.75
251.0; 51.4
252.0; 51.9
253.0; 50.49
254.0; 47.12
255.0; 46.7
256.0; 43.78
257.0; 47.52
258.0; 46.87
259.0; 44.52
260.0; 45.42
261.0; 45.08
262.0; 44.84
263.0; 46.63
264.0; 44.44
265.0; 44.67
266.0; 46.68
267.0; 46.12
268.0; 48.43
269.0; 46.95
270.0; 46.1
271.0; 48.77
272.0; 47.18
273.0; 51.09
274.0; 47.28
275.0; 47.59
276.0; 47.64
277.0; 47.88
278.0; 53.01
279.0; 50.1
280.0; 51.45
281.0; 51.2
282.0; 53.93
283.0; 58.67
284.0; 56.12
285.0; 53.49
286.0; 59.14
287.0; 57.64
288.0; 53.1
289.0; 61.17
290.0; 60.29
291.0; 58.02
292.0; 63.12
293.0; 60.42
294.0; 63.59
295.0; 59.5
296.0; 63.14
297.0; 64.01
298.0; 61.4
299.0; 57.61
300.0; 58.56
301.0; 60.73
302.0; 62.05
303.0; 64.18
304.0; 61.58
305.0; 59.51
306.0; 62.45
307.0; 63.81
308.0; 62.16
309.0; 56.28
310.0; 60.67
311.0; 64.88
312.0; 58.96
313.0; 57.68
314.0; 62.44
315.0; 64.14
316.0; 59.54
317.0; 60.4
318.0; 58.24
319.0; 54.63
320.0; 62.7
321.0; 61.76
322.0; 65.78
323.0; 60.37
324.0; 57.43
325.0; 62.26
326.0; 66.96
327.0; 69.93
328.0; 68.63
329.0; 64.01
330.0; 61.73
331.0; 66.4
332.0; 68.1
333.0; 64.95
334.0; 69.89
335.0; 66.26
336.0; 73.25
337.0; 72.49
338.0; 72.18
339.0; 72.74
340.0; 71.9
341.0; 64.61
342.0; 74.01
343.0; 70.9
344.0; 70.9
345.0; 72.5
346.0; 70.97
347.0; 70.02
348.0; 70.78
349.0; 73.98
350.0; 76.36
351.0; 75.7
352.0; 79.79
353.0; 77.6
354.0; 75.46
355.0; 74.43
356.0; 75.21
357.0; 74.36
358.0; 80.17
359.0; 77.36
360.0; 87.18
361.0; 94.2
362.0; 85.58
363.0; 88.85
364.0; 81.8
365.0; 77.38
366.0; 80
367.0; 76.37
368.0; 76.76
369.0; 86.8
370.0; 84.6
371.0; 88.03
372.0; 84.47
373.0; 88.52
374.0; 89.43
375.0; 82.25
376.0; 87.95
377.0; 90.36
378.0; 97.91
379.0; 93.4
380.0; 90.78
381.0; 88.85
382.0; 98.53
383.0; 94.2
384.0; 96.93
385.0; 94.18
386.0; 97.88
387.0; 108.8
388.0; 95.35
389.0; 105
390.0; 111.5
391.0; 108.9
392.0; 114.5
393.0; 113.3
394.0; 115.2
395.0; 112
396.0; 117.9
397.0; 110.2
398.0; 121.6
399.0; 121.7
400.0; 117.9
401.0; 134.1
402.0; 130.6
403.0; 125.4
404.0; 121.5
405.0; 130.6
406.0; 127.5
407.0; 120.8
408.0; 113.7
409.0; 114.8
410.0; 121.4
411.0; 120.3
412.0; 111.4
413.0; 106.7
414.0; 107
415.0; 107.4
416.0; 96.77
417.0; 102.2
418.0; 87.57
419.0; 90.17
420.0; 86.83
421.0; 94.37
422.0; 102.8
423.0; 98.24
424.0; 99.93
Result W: 0.15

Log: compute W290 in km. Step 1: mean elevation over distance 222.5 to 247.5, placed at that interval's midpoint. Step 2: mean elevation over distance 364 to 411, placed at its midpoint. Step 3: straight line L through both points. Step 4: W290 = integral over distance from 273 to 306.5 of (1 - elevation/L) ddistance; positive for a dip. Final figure 3.24 km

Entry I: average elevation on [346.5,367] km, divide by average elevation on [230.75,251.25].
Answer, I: 1.76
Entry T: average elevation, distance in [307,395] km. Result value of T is 78.1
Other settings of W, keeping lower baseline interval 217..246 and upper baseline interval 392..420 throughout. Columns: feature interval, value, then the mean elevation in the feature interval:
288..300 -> 0.094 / 60.7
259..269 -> 0.164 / 45.8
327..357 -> 0.214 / 71.3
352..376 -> 0.173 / 82.1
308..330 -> 0.237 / 61.8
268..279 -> 0.183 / 48.4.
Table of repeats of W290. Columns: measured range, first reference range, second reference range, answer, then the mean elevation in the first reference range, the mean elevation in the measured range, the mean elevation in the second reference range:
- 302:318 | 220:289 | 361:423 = 1.7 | 45.8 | 61.2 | 102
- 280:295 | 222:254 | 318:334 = -0.9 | 42.6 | 57.7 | 63.7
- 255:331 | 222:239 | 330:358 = 0.6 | 37.6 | 56.1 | 72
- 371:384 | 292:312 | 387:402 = 1.8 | 61.4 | 90.7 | 115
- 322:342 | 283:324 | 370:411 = 2.2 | 60.3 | 67.2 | 107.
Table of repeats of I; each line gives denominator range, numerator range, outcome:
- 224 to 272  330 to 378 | 1.75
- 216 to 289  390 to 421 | 2.51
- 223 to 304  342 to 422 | 1.95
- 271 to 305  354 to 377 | 1.47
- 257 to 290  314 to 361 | 1.39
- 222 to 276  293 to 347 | 1.45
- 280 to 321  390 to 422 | 1.89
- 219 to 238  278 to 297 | 1.56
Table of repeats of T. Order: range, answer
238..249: 46.9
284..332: 61.2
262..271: 46.3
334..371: 76.6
